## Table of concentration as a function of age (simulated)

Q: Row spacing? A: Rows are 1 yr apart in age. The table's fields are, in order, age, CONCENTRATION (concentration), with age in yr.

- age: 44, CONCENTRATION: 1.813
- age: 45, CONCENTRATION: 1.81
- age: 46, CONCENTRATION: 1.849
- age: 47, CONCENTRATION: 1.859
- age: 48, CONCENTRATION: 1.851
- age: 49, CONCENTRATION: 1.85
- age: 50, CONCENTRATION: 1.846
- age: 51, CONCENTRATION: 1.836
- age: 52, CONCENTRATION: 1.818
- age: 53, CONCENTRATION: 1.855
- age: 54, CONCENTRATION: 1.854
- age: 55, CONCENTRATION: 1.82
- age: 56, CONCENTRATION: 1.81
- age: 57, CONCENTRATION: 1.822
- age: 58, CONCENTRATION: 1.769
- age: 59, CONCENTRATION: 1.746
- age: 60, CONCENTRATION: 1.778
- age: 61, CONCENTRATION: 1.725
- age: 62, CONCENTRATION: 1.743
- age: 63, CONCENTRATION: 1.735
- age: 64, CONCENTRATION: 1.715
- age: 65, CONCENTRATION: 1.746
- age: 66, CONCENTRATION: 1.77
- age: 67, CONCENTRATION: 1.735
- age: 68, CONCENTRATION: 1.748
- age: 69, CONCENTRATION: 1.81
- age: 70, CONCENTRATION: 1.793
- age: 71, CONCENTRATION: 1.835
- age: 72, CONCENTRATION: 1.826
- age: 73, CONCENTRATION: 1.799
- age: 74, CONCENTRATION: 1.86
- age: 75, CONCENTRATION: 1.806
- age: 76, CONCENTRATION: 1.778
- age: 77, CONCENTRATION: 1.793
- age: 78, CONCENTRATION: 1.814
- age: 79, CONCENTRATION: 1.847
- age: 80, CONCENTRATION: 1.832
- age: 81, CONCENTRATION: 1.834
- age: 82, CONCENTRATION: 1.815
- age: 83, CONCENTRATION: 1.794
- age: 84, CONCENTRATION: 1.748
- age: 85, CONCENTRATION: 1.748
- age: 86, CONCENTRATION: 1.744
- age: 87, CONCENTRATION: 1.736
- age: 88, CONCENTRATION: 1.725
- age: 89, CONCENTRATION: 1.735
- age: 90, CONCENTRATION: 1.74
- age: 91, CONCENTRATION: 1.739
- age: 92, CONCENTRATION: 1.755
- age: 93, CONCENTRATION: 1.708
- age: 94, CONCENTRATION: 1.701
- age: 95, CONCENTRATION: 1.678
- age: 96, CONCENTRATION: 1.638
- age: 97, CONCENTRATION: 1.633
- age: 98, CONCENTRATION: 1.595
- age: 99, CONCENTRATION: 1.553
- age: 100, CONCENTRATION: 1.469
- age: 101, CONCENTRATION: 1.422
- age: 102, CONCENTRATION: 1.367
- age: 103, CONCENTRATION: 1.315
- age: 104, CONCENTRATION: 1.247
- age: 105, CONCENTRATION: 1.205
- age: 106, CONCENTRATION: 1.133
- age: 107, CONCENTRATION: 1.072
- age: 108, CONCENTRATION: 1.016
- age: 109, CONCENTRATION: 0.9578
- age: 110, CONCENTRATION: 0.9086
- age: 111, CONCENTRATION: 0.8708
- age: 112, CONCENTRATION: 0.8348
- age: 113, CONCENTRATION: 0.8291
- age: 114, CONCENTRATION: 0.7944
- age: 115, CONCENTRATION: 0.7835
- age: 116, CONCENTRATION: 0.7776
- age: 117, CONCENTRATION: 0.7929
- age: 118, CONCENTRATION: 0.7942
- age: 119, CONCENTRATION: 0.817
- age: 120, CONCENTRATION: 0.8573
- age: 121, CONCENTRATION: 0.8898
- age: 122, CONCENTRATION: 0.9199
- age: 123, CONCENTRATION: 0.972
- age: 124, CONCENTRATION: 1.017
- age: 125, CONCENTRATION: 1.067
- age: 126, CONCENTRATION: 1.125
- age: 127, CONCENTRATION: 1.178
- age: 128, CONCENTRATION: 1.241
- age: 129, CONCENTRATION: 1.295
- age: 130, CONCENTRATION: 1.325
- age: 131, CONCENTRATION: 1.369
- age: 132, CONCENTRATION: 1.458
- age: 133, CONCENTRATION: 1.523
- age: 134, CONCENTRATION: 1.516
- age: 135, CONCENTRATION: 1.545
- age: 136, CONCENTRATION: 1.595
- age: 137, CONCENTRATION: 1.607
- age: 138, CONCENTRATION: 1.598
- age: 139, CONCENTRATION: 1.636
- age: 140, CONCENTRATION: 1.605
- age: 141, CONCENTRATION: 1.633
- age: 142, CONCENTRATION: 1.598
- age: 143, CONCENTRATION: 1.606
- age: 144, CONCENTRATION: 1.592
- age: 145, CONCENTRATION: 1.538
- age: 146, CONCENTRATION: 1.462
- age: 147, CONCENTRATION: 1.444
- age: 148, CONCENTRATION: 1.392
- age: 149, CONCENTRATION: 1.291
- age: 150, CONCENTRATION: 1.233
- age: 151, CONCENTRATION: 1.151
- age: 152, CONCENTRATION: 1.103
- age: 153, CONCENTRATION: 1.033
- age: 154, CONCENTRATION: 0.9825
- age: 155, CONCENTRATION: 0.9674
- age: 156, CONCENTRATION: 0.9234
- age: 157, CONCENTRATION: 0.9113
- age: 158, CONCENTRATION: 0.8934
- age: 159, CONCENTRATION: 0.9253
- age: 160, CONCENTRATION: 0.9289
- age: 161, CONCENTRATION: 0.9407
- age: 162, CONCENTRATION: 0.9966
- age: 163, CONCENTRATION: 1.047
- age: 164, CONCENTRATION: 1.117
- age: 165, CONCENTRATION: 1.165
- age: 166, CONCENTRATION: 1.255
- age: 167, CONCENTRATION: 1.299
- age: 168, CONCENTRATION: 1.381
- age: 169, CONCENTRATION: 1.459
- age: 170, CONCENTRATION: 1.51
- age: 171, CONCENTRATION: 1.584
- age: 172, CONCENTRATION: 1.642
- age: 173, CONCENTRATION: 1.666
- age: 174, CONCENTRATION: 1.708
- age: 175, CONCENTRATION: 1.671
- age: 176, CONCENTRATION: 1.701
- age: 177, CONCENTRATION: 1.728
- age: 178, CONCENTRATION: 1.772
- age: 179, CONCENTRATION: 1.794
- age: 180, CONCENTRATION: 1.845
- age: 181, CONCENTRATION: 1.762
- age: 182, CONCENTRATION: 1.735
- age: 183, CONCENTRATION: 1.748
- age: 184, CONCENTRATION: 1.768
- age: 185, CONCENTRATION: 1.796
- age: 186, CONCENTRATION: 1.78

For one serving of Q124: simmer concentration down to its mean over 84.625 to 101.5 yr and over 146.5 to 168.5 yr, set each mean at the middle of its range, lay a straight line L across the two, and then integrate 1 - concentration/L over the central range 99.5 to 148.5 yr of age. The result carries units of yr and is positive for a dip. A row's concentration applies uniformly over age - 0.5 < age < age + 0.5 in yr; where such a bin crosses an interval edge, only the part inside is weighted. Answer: 5.1 yr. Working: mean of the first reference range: 1.67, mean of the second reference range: 1.11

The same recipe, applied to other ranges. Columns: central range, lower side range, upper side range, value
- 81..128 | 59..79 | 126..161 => 8.48 yr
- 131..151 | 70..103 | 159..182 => 0.47 yr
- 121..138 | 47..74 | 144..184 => 2.35 yr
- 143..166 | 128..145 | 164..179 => 5.68 yr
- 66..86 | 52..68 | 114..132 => -2.76 yr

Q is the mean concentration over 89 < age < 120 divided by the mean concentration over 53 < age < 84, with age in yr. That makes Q 0.69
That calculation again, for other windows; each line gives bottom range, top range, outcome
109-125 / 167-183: 1.91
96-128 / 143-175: 1.16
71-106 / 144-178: 0.77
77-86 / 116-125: 0.49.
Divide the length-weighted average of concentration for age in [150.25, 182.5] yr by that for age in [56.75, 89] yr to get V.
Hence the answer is 0.7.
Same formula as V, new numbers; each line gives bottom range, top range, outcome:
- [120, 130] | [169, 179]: 1.54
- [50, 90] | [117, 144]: 0.72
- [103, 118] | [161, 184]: 1.60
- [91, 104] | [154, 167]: 0.65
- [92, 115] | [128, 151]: 1.17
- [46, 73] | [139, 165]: 0.68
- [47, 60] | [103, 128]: 0.53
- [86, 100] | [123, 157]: 0.80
